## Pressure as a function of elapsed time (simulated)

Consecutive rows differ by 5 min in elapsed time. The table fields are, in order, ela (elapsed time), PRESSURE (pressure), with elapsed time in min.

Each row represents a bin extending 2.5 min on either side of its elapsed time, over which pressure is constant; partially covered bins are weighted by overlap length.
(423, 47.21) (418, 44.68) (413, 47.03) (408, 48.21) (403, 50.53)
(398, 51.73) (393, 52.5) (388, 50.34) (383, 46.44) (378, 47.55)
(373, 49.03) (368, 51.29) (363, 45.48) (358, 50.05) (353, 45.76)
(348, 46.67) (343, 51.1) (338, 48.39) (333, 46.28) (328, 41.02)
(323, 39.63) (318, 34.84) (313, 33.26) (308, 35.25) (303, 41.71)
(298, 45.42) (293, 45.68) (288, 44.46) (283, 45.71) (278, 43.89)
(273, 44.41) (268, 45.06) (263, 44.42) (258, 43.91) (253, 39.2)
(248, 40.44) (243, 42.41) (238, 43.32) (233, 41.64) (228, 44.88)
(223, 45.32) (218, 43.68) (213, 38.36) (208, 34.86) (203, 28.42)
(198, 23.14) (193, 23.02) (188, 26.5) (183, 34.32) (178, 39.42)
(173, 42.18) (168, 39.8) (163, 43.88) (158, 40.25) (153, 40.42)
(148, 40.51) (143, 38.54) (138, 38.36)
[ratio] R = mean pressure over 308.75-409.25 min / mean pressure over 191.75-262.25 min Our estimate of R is 1.20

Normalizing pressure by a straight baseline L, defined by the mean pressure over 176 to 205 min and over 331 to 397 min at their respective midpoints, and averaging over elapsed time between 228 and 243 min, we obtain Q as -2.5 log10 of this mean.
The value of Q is -0.250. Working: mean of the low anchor 29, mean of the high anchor 48.6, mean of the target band 42.9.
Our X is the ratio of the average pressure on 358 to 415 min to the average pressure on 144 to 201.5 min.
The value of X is 1.38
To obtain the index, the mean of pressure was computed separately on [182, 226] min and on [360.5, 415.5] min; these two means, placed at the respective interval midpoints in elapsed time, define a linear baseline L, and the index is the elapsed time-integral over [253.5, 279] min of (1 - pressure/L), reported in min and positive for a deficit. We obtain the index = -3.6 min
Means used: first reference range 33.2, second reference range 49.1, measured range 44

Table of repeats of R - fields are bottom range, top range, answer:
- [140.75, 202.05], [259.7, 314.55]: 1.20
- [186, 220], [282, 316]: 1.33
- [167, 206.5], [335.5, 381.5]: 1.52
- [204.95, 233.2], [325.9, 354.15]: 1.13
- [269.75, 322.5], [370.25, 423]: 1.18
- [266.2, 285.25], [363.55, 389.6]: 1.09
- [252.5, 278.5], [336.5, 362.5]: 1.10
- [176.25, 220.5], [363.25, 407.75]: 1.54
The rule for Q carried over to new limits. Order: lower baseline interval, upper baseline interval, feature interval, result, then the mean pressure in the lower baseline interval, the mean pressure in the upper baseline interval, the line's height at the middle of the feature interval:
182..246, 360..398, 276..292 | -0.08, 36.2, 49.1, 41.7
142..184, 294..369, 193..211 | 0.40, 40.2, 43.6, 41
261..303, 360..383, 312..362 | 0.07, 44.7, 48.2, 46.8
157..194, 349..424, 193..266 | 0.02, 36.5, 48.5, 39.6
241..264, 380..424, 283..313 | 0.05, 41.9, 48.8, 44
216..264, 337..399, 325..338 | 0.07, 42.9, 48.9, 47.2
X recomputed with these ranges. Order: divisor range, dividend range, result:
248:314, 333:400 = 1.15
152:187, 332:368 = 1.22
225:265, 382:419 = 1.16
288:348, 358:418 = 1.16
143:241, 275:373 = 1.17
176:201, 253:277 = 1.51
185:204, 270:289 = 1.77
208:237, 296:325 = 0.91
